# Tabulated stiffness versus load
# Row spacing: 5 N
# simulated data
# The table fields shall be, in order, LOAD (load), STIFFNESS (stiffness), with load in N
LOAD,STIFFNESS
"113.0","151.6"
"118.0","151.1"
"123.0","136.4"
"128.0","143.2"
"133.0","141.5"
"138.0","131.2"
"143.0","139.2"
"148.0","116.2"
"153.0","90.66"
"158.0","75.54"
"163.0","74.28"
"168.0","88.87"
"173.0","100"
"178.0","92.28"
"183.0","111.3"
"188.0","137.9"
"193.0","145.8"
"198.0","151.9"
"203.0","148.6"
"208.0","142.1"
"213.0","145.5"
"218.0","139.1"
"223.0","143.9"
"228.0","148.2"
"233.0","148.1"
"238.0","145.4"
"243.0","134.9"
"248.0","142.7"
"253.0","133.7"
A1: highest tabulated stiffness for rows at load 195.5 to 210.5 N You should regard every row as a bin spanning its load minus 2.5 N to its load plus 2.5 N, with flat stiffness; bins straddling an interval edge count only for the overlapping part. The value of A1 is 151.9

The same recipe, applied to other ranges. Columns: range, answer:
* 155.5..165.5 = 75.54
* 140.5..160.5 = 139.2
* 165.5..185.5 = 111.3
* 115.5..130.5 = 151.1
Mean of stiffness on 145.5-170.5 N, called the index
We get 89.1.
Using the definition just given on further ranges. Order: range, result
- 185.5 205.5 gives 146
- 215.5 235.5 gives 145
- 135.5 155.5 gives 119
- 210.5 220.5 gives 142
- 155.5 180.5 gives 86.2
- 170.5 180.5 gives 96.1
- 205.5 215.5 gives 144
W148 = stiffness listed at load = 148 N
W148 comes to 116.2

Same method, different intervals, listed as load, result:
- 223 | 143.9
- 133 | 141.5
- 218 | 139.1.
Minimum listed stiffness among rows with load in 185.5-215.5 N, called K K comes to 137.9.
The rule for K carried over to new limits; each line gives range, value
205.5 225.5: 139.1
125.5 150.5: 116.2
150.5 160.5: 75.54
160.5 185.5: 74.28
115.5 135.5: 136.4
